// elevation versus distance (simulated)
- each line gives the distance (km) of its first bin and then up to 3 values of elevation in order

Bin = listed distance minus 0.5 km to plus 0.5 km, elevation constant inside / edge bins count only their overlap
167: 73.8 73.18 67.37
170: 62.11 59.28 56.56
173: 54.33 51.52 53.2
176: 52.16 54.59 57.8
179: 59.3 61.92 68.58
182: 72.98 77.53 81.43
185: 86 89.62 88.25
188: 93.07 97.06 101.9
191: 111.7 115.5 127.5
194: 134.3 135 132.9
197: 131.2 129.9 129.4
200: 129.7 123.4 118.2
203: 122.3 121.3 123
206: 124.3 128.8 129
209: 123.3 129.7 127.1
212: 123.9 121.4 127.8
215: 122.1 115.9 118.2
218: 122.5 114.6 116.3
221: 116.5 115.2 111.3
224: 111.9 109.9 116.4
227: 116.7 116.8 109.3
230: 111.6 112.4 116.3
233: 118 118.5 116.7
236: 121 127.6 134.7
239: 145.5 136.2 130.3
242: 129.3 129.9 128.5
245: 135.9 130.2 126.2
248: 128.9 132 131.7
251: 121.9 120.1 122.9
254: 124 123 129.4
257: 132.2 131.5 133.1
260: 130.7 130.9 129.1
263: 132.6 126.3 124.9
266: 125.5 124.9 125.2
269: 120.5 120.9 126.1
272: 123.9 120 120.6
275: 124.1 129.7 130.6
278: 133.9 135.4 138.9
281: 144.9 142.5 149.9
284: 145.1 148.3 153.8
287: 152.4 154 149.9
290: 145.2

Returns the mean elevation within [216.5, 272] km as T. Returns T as 124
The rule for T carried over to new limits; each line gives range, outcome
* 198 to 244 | 122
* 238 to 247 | 133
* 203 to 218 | 124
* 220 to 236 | 115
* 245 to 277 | 127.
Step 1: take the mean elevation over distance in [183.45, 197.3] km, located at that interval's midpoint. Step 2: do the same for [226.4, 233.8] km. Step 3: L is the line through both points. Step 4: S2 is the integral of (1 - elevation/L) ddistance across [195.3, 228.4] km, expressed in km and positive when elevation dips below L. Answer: -3.0 km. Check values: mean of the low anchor 109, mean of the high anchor 115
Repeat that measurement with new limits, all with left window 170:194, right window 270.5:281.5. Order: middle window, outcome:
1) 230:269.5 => -4.1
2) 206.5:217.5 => -3.5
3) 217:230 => -1.8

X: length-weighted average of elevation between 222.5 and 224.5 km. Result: 112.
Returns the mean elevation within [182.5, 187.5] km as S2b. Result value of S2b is 84.6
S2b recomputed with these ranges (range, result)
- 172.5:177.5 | 53.2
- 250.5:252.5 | 121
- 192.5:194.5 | 131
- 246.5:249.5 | 129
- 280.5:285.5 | 146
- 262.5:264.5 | 129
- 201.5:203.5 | 120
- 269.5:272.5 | 124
